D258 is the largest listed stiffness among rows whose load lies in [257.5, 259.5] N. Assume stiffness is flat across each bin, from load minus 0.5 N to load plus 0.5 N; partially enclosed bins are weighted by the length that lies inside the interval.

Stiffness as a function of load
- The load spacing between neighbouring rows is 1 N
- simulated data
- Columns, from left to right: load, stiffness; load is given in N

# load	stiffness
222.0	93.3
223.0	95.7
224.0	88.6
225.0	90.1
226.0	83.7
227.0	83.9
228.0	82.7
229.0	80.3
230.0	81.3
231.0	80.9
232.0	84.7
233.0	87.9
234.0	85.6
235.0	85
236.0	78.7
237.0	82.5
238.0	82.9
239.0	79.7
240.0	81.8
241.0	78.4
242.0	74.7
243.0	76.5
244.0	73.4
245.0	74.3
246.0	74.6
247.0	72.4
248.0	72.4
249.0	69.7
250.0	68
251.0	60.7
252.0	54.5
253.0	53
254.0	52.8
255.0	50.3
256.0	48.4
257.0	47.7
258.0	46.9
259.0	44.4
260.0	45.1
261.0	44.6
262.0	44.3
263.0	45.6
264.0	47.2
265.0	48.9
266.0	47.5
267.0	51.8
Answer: 46.9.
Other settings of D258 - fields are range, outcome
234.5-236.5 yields 85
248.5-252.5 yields 69.7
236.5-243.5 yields 82.9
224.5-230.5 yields 90.1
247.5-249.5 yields 72.4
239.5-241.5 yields 81.8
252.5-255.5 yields 53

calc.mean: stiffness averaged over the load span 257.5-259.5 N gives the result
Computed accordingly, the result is 45.6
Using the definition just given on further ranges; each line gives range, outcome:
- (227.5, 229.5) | 81.5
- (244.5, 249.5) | 72.7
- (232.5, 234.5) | 86.8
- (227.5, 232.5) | 82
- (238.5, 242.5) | 78.6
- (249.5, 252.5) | 61.1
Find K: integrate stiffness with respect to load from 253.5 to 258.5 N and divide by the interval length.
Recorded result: 49.2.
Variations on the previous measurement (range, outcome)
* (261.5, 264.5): 45.7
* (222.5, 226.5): 89.5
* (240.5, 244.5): 75.8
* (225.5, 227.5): 83.8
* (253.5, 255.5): 51.5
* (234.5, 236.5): 81.8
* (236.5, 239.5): 81.7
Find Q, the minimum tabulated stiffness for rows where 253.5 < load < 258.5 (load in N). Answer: 46.9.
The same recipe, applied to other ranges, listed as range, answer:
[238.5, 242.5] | 74.7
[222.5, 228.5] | 82.7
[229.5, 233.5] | 80.9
